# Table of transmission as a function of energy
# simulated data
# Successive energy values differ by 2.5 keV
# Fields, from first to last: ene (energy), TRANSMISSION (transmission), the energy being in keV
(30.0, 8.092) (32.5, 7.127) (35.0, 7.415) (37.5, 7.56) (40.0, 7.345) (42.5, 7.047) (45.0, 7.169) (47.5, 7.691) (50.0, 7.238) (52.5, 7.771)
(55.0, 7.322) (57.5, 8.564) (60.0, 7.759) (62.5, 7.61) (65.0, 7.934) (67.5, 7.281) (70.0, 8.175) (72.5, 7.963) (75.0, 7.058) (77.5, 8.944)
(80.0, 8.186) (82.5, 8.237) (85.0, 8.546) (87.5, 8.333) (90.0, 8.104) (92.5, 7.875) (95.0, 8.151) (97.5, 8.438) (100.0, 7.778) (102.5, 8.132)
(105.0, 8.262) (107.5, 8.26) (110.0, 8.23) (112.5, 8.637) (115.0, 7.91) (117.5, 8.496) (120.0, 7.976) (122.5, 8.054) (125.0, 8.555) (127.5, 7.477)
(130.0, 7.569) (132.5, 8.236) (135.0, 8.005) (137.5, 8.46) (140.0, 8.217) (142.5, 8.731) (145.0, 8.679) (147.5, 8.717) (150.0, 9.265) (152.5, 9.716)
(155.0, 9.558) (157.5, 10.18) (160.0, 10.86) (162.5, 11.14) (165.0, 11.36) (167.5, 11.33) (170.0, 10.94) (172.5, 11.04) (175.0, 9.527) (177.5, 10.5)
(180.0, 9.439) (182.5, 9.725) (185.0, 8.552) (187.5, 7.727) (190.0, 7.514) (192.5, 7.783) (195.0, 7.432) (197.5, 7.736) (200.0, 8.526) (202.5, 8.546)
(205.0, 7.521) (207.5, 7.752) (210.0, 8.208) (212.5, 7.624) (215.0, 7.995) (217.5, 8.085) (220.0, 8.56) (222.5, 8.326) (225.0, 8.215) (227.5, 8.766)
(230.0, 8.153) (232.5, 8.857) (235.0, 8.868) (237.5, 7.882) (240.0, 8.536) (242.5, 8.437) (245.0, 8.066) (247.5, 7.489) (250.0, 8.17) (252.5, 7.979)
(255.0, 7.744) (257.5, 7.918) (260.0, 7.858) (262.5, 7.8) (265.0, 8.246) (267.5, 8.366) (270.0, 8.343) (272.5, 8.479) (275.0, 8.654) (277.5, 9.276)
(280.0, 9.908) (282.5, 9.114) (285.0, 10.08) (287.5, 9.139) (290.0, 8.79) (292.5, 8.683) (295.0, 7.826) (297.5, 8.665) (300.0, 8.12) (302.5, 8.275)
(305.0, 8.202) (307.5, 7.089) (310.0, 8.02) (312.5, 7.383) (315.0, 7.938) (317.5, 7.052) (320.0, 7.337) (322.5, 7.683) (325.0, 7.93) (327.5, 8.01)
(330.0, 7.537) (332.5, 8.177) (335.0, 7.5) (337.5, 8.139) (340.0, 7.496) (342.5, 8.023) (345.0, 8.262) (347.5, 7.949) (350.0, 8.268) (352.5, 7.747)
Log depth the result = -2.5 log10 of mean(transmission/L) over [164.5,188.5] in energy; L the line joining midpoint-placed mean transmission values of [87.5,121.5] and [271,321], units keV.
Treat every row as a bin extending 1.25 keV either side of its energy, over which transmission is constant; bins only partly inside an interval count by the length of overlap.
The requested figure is -0.21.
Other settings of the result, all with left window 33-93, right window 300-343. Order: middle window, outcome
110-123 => -0.06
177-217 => -0.06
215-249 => -0.07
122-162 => -0.14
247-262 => -0.02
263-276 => -0.08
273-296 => -0.17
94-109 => -0.05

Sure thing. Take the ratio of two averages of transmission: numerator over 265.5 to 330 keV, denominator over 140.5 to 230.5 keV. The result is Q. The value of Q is 0.92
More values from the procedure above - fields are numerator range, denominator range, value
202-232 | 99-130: 1.00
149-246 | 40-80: 1.16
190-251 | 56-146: 1.00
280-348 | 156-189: 0.80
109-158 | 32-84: 1.11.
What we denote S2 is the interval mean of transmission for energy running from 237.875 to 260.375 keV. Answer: 8.02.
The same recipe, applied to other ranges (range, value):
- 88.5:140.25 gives 8.13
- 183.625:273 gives 8.11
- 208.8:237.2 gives 8.32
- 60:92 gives 8.02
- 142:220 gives 9.08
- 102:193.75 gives 9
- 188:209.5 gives 7.86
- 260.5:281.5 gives 8.61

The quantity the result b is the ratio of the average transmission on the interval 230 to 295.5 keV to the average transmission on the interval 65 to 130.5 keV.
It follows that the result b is 1.0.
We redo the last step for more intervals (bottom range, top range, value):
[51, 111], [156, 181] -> 1.32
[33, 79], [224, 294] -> 1.11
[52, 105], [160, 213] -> 1.14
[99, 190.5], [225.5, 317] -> 0.93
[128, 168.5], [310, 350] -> 0.83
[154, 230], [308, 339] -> 0.86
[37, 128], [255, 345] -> 1.03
